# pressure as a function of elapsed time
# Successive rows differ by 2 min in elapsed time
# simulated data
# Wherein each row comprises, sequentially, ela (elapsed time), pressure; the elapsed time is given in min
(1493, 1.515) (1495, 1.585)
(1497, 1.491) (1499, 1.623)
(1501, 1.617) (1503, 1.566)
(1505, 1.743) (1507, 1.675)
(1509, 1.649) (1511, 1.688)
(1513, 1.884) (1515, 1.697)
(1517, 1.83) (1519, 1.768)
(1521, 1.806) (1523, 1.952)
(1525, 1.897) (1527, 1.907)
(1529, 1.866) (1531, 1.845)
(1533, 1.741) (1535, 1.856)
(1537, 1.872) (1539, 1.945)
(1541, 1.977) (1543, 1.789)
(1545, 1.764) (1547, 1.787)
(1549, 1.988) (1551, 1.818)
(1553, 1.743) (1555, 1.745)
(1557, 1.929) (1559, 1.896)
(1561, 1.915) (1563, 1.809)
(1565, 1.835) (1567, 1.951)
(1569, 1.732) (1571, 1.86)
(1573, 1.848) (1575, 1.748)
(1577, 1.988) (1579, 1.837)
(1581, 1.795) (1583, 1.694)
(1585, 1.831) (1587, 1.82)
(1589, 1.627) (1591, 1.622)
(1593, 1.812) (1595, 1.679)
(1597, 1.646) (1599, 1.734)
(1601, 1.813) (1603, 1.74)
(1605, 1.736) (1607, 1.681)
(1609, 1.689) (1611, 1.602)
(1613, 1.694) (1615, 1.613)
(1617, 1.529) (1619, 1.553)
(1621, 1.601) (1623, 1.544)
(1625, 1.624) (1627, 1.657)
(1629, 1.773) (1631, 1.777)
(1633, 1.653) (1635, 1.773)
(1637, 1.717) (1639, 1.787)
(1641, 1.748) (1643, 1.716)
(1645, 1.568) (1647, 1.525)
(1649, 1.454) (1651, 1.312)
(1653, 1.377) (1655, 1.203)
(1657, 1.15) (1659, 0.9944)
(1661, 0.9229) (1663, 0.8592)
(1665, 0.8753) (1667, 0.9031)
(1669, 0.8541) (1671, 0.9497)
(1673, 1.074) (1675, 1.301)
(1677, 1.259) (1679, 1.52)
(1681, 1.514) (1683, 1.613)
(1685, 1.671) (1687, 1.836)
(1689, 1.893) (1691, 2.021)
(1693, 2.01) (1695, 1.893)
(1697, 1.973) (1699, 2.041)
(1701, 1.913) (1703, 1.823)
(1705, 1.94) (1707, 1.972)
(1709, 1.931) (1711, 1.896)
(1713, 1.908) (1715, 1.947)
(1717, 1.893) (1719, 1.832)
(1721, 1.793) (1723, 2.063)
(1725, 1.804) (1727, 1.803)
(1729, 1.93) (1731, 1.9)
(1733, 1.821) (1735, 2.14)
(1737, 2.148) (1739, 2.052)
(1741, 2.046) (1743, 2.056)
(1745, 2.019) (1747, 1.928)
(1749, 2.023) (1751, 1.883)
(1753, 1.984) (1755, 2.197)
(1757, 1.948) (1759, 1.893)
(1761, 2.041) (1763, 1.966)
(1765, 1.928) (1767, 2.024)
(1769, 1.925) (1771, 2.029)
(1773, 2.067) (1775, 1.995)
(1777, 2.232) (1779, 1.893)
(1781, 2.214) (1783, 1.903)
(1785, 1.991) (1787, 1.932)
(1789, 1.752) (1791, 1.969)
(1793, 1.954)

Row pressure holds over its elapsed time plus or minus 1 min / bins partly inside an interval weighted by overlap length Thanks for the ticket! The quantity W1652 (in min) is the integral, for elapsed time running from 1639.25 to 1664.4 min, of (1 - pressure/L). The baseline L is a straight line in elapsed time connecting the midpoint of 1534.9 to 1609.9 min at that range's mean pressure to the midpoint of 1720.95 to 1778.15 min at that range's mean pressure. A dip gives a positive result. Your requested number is 7.5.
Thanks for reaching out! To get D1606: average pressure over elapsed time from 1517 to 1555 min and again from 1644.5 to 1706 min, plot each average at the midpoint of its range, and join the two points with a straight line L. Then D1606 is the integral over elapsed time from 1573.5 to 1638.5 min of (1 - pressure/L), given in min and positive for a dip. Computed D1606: -2.2 min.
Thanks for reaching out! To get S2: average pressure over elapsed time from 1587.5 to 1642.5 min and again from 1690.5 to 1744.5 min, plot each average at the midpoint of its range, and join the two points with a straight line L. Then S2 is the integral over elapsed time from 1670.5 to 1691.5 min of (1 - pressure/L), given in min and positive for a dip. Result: 3.9 min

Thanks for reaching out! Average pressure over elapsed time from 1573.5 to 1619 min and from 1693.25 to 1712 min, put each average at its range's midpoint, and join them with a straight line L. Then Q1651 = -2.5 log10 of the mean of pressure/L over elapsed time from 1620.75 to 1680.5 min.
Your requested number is 0.30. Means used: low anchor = 1.72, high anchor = 1.93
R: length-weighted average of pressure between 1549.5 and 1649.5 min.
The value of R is 1.73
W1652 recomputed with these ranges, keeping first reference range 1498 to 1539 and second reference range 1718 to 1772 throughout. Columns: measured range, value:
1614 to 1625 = 1.7 min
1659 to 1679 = 9.2 min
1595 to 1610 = 1.1 min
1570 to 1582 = -0.1 min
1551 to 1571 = -0.3 min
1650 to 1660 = 3.6 min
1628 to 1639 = 0.8 min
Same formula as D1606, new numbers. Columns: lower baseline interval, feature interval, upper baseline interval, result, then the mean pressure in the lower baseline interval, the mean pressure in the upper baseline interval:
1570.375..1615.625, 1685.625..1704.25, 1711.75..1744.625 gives -0.31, 1.74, 1.95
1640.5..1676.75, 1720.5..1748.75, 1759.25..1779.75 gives -3.46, 1.2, 2.01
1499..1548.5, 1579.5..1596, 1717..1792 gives 0.96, 1.8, 1.98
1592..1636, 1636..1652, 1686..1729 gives 1.36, 1.68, 1.91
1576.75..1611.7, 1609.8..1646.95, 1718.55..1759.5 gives 2.75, 1.74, 1.97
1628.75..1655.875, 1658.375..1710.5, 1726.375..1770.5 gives 6.95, 1.6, 1.99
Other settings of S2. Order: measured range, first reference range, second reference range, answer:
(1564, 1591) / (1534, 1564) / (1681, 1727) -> 0.80 min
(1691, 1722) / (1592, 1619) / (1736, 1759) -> 0.02 min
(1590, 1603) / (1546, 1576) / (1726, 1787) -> 1.04 min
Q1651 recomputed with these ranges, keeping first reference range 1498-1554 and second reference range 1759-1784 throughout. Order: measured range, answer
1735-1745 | -0.05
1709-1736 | 0.04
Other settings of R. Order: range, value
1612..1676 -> 1.41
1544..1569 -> 1.84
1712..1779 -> 1.98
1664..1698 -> 1.48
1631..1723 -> 1.58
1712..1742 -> 1.94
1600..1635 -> 1.67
